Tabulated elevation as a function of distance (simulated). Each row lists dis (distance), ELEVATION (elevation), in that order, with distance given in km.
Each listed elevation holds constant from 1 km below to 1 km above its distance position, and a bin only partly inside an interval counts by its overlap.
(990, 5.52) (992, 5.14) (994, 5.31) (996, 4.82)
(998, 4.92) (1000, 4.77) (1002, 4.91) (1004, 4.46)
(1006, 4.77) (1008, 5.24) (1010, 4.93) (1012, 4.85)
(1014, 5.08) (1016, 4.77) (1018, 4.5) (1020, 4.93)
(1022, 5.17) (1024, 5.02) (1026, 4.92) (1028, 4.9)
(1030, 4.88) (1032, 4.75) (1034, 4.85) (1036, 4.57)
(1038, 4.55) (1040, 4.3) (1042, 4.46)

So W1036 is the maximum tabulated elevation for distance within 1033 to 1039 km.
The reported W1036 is 4.85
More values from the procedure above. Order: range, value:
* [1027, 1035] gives 4.9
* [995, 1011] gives 5.24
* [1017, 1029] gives 5.17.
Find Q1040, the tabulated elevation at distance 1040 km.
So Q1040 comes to 4.3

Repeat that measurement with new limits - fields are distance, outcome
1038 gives 4.55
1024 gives 5.02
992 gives 5.14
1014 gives 5.08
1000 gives 4.77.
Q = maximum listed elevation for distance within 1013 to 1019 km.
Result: 5.08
